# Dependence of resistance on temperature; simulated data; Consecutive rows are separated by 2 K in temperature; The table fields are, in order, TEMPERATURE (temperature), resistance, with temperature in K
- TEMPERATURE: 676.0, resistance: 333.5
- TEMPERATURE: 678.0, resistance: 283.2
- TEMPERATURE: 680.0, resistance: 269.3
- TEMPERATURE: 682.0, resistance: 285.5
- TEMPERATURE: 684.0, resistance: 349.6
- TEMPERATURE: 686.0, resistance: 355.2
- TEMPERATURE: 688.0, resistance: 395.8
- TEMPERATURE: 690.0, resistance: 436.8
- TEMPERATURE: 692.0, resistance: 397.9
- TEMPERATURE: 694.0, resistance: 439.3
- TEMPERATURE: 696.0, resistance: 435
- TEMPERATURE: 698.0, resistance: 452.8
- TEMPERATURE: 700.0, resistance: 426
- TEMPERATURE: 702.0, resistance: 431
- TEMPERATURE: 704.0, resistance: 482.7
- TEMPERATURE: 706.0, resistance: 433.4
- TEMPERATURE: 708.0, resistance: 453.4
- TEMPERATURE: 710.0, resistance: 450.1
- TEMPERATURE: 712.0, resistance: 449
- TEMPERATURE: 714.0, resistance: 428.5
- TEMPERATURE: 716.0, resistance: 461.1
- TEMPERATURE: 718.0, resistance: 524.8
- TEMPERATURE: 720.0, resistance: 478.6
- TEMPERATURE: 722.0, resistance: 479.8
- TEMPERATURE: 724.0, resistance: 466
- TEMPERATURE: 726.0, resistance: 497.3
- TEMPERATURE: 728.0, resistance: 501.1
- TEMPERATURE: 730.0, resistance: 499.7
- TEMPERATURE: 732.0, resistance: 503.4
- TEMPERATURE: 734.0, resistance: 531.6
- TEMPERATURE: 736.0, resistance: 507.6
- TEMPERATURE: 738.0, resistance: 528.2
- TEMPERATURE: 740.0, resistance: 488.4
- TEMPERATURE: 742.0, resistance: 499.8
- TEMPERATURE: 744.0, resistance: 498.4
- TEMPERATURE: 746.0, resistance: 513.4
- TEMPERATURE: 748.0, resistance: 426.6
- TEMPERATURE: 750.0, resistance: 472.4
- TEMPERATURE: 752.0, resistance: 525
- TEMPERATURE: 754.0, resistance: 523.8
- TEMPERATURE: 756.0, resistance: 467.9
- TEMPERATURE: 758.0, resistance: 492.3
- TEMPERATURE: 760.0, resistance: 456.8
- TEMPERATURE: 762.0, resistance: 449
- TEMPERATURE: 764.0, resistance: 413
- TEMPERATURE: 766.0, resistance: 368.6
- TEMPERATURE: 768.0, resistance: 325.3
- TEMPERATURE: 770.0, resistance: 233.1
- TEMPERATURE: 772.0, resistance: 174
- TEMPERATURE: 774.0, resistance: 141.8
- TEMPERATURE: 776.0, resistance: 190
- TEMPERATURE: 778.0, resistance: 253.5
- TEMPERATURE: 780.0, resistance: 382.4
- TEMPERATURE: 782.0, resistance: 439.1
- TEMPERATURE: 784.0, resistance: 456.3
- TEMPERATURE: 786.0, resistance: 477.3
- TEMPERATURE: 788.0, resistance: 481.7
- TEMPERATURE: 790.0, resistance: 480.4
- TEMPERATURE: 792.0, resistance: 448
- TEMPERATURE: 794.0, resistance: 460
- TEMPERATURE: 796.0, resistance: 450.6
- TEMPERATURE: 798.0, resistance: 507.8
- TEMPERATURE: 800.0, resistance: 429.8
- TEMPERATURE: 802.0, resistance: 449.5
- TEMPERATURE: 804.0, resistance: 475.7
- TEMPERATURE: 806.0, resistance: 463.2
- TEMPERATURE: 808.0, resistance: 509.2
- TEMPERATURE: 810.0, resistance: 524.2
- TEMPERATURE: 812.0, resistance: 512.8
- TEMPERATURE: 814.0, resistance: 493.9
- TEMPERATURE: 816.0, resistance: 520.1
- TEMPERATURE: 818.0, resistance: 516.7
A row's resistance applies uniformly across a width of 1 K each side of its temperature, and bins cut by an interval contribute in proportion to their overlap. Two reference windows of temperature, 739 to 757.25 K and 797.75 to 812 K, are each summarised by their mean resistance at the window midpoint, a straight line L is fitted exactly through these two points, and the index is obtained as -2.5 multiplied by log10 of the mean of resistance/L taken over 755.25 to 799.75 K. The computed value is 0.24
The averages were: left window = 491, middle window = 389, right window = 481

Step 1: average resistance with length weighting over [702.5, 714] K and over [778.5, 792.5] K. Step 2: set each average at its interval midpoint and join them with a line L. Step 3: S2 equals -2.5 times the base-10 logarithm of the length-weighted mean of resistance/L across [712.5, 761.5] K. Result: -0.10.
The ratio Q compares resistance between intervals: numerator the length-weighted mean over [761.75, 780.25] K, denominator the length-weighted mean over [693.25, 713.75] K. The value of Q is 0.64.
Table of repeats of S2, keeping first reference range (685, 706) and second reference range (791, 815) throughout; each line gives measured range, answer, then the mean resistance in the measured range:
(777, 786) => 0.187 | 393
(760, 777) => 0.475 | 297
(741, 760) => -0.086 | 489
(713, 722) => -0.090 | 474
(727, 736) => -0.151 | 509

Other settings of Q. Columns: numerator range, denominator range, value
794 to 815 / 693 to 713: 1.08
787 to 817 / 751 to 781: 1.34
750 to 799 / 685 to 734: 0.88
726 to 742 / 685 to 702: 1.21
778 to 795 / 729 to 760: 0.89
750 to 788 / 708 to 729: 0.81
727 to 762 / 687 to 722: 1.11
